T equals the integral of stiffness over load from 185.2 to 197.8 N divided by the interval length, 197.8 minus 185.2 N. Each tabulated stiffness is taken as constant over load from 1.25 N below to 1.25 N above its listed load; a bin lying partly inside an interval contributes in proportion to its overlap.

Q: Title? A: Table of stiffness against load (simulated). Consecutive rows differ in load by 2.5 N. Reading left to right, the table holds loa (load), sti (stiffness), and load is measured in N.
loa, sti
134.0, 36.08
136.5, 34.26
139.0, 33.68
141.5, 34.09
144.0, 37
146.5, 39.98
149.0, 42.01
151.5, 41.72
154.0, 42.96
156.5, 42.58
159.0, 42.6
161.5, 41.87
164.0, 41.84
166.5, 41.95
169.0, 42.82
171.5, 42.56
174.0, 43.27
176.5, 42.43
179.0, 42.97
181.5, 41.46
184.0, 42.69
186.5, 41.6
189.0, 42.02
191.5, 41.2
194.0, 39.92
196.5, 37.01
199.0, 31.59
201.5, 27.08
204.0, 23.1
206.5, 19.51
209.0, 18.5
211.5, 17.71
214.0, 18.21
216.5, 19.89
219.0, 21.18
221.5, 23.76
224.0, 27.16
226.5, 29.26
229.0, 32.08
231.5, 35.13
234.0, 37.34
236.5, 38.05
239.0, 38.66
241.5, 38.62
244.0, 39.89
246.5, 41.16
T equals 40.3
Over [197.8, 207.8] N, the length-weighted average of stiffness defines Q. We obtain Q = 25.3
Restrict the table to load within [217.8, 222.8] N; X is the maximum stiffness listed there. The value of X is 23.76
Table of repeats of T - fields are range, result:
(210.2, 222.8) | 20.2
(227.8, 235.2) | 34.9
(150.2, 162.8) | 42.3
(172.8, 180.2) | 42.9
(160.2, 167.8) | 41.9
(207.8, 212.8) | 18.1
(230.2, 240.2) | 37.3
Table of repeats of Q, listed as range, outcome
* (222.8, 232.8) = 31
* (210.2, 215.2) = 18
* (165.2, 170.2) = 42.4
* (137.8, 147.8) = 36.2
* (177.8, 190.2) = 42.1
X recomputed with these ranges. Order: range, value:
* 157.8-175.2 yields 43.27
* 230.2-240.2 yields 38.66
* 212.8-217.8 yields 19.89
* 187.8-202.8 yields 42.02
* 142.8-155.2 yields 42.96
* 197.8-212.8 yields 31.59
